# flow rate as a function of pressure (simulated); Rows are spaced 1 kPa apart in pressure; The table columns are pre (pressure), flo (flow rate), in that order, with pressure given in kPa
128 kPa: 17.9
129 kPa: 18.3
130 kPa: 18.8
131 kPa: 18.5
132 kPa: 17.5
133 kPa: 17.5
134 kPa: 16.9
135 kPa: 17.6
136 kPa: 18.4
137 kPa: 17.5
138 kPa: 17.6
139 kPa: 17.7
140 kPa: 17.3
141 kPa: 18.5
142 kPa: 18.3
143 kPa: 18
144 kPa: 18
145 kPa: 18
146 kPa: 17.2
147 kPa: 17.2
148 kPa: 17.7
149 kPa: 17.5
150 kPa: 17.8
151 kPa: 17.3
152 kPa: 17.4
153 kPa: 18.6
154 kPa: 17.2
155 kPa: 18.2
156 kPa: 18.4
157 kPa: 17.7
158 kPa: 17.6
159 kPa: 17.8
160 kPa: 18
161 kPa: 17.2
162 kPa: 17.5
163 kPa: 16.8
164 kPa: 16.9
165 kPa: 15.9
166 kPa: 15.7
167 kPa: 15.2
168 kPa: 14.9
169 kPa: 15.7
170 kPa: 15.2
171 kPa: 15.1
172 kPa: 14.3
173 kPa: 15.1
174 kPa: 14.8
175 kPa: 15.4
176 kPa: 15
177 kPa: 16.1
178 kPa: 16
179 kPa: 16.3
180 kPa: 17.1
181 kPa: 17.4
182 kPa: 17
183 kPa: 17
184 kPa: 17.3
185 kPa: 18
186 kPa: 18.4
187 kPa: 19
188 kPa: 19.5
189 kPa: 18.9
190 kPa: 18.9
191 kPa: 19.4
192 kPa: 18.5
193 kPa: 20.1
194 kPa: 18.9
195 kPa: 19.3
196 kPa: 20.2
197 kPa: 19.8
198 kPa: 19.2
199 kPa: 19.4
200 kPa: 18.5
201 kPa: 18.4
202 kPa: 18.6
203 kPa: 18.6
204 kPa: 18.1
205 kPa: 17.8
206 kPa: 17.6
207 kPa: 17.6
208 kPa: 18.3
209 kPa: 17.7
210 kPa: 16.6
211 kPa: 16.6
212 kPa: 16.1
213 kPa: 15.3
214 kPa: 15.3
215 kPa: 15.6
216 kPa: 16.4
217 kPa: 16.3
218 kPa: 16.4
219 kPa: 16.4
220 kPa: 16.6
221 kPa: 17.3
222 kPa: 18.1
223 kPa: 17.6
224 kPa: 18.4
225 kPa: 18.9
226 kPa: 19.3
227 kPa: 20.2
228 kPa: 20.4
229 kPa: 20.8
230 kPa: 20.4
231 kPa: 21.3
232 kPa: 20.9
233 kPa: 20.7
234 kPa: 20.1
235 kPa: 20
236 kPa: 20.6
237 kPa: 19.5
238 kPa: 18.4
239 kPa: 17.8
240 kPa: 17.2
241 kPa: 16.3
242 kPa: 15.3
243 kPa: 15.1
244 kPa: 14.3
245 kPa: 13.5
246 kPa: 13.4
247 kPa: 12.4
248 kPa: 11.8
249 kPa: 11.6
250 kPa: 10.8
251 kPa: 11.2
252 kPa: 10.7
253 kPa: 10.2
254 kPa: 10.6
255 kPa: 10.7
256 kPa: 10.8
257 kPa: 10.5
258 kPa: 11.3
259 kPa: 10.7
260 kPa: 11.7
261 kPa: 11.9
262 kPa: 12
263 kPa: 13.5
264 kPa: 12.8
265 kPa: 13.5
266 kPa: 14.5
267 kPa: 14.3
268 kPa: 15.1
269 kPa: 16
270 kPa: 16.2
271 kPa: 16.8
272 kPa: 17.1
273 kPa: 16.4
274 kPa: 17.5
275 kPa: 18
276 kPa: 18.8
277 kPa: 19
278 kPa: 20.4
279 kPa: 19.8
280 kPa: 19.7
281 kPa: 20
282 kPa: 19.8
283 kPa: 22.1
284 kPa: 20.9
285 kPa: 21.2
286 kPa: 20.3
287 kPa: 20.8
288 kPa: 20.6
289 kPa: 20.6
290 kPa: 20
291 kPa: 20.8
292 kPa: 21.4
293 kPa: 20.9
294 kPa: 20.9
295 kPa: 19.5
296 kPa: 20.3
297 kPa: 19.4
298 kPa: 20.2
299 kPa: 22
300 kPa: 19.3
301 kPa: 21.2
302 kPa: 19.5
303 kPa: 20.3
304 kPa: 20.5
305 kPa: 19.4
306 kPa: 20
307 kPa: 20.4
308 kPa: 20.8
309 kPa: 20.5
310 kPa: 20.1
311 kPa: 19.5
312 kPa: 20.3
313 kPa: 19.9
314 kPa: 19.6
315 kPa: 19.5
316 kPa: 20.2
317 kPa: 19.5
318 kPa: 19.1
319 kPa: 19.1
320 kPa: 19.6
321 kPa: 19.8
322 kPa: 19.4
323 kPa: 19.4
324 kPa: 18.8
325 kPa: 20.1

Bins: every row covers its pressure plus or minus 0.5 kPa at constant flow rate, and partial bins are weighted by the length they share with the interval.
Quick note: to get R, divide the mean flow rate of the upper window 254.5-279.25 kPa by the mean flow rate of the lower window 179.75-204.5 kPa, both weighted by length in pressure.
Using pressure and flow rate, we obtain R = 0.8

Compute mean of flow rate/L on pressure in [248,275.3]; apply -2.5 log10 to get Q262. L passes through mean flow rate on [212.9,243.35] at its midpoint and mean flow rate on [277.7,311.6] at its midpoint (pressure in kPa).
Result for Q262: 0.42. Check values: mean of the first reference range 18.2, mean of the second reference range 20.4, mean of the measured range 13.1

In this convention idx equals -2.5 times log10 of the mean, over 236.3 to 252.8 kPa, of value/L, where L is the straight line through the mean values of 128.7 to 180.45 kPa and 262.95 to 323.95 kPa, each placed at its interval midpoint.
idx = 0.27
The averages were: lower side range 17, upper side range 19.2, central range 14.3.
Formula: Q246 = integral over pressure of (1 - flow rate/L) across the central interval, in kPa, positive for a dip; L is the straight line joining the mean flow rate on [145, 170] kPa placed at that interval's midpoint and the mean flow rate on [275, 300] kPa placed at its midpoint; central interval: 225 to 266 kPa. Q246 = 8.7 kPa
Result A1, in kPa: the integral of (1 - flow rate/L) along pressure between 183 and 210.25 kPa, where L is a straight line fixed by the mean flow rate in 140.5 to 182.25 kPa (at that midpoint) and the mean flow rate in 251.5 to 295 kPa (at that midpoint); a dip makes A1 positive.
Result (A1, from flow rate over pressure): -3.0 kPa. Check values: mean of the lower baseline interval 16.8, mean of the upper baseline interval 16.6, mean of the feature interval 18.6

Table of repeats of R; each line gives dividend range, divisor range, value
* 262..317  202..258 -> 1.17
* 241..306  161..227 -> 0.96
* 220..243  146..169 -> 1.10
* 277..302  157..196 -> 1.20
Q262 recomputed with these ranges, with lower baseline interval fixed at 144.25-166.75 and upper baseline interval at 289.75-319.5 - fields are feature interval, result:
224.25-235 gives -0.08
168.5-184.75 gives 0.12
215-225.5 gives 0.09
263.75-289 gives 0.08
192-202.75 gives -0.06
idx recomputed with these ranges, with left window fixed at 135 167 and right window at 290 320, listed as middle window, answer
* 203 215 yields 0.092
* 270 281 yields 0.075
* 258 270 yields 0.412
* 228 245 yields 0.023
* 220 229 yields 0.001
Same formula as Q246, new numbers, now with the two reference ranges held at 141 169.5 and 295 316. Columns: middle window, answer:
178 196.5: -0.4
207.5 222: 1.5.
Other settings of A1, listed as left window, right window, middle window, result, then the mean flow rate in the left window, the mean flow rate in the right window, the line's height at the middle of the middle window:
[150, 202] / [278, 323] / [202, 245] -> 1.4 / 17.4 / 20.2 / 18.5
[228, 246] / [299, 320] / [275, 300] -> -1.1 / 18.3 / 20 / 19.5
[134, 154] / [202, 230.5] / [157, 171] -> 1.0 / 17.7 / 17.7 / 17.7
